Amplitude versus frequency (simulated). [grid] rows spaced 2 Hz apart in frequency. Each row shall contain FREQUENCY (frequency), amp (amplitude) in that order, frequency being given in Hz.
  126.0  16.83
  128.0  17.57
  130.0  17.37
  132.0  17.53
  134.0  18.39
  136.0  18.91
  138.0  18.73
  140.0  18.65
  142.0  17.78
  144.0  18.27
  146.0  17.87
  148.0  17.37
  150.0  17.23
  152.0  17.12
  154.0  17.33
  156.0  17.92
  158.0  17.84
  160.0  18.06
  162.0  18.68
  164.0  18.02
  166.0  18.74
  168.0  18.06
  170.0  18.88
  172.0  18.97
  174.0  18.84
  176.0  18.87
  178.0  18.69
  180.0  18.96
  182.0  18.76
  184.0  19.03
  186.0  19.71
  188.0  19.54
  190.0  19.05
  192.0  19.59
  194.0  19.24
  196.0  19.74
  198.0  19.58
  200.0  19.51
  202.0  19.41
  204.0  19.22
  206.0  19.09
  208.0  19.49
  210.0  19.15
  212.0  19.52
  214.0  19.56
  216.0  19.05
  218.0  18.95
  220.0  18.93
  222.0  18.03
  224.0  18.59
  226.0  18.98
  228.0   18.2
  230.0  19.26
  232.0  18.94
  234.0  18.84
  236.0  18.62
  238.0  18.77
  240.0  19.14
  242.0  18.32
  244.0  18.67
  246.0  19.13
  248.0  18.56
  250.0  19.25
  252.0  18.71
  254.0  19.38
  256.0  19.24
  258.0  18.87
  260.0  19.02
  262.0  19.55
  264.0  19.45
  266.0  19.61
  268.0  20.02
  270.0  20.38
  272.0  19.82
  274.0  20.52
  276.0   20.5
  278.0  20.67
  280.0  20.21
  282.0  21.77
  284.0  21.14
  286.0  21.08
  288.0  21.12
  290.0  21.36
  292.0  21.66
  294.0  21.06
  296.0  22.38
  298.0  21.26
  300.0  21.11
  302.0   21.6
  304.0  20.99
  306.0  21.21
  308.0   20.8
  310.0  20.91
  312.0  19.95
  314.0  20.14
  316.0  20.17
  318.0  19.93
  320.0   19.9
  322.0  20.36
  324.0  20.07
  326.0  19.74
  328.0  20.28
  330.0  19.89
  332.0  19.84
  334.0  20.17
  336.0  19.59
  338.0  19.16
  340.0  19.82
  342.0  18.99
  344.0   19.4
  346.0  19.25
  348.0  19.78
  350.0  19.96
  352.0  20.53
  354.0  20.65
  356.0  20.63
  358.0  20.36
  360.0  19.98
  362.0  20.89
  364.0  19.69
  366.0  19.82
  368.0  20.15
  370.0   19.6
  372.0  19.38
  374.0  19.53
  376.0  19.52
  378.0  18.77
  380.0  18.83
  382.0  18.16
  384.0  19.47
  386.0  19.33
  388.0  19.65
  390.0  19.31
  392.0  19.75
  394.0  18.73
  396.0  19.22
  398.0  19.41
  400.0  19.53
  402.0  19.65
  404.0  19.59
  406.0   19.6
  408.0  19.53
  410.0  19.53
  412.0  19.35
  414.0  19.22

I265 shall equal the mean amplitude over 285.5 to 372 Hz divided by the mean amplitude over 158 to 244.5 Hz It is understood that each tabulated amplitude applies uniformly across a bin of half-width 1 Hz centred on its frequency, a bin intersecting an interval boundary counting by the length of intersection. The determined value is 1.07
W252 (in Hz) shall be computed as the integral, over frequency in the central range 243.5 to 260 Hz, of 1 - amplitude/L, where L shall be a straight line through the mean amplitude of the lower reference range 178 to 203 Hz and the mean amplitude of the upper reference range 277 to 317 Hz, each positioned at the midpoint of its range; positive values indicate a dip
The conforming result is 1.07 Hz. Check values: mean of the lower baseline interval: 19.3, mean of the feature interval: 19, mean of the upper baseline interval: 21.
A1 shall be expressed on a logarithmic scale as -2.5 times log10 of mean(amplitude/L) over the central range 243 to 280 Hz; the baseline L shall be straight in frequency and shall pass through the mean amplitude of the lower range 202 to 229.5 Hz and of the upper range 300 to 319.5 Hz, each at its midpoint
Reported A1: 0.015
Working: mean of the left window 19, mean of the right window 20.6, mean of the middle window 19.5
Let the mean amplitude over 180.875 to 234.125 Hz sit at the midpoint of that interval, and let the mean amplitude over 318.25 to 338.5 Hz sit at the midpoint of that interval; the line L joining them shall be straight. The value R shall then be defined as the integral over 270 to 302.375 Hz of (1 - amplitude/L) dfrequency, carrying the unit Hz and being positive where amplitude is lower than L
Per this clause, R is -2.3 Hz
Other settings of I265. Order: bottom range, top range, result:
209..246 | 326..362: 1.06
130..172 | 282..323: 1.16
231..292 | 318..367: 1.01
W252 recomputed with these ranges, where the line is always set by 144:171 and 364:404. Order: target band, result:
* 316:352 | -1.41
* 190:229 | -1.87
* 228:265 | -0.91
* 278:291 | -1.62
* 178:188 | -0.56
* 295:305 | -1.39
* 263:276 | -0.95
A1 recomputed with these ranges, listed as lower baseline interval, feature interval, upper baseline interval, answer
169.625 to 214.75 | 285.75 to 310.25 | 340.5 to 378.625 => -0.09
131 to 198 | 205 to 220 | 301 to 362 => -0.01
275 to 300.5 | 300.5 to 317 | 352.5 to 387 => 0.00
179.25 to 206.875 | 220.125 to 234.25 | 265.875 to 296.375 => 0.07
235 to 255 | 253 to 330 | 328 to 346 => -0.07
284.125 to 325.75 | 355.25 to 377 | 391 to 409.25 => 0.00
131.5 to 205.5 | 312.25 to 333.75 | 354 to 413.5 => -0.04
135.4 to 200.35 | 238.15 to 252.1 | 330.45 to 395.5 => 0.01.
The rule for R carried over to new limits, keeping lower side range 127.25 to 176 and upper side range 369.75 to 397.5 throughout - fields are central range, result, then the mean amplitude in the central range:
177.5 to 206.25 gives -1.55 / 19.3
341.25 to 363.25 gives -1.12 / 20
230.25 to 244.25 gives -0.20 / 18.8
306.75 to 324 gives -1.26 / 20.3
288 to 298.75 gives -1.56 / 21.5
